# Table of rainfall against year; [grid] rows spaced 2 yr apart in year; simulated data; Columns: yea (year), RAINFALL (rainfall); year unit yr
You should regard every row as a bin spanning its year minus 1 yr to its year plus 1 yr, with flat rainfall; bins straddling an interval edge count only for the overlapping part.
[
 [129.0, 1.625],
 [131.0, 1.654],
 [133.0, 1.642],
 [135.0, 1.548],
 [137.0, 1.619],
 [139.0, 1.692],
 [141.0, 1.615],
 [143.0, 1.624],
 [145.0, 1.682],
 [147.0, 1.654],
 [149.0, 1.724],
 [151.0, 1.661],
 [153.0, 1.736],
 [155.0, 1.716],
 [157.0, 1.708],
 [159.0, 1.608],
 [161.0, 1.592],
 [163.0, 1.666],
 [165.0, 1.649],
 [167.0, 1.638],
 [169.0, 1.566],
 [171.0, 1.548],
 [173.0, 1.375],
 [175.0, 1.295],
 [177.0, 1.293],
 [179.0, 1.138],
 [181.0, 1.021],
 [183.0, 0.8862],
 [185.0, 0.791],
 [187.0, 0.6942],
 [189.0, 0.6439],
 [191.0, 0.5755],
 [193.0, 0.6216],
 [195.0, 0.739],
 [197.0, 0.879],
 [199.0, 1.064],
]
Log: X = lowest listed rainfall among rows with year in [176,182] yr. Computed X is 1.021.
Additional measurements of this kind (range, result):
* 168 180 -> 1.138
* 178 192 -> 0.5755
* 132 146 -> 1.548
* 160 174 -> 1.375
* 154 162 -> 1.592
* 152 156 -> 1.716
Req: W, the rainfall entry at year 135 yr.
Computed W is 1.548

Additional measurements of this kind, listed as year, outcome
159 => 1.608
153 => 1.736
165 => 1.649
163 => 1.666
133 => 1.642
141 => 1.615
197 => 0.879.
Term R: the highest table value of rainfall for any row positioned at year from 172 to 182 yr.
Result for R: 1.375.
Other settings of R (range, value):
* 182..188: 0.8862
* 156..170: 1.708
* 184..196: 0.791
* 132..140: 1.692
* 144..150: 1.724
